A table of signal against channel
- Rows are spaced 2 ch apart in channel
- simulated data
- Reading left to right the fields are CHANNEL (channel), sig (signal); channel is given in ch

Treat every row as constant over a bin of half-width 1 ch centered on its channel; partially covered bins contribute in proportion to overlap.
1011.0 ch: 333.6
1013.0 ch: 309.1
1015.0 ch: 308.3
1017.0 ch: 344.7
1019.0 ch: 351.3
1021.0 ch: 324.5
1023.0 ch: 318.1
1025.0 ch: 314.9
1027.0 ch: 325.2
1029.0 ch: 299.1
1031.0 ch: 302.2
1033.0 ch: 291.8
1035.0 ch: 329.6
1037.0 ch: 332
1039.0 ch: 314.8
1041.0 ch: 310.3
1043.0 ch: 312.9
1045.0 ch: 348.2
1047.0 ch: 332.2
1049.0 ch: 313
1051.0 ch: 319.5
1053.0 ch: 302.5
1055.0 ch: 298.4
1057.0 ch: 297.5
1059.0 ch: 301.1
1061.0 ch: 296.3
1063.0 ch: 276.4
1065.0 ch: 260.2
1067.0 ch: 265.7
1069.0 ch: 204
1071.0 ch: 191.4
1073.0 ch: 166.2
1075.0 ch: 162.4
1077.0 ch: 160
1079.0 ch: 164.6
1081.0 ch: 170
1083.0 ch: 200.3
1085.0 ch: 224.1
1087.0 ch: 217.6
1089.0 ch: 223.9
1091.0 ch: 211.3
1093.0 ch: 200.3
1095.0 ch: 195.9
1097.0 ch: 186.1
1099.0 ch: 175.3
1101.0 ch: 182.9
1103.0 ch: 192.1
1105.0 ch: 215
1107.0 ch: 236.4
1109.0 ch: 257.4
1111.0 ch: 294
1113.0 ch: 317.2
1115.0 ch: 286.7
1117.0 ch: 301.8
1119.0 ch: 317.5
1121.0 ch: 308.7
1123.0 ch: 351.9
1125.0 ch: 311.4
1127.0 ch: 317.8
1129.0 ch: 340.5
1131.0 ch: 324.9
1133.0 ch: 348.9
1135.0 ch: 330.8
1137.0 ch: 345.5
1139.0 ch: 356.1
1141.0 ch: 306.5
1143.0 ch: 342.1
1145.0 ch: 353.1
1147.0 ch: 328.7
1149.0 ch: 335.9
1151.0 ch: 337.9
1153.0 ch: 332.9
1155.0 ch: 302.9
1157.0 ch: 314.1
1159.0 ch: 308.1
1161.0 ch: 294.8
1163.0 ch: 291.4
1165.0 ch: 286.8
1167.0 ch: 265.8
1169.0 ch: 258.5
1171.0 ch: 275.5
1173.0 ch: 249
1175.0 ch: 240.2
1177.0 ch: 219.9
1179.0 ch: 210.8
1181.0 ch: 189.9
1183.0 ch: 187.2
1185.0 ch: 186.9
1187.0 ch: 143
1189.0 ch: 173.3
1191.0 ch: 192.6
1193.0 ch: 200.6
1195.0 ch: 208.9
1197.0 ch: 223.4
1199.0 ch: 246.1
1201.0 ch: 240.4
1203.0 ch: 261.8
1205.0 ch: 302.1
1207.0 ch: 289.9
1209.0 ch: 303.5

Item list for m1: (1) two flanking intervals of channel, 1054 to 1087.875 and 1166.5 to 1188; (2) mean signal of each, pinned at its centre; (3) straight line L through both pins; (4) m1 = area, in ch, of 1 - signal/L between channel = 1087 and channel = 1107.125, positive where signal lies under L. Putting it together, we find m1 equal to 2.14 ch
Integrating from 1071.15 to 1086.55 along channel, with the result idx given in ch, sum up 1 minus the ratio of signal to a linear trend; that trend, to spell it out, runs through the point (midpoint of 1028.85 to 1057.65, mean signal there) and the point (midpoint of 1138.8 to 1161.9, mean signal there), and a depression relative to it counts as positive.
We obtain 6.66 ch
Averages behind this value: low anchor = 314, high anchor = 325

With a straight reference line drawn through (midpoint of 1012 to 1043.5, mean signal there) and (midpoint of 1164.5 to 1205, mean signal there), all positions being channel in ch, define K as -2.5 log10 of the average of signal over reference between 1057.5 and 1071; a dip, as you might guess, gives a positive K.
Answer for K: 0.13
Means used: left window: 318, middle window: 263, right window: 224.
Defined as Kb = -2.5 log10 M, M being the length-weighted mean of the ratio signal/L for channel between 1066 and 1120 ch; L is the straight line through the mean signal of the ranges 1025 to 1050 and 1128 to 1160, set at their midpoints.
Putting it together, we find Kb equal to 0.43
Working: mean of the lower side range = 317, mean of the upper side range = 332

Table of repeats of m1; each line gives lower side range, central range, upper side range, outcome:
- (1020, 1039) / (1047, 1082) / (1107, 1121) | 6.8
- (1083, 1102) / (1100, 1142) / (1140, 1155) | -4.2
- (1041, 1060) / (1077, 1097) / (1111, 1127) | 7.3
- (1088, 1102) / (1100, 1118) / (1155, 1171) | -3.1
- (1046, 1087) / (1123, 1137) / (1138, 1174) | -2.1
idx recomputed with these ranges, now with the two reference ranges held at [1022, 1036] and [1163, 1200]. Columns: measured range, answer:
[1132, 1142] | -3.6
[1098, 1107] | 2.4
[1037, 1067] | -0.7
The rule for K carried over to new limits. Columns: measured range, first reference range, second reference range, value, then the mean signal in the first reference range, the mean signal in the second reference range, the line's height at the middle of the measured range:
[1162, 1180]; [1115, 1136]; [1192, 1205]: 0.06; 324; 236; 269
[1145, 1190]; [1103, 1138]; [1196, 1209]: 0.08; 303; 264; 281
